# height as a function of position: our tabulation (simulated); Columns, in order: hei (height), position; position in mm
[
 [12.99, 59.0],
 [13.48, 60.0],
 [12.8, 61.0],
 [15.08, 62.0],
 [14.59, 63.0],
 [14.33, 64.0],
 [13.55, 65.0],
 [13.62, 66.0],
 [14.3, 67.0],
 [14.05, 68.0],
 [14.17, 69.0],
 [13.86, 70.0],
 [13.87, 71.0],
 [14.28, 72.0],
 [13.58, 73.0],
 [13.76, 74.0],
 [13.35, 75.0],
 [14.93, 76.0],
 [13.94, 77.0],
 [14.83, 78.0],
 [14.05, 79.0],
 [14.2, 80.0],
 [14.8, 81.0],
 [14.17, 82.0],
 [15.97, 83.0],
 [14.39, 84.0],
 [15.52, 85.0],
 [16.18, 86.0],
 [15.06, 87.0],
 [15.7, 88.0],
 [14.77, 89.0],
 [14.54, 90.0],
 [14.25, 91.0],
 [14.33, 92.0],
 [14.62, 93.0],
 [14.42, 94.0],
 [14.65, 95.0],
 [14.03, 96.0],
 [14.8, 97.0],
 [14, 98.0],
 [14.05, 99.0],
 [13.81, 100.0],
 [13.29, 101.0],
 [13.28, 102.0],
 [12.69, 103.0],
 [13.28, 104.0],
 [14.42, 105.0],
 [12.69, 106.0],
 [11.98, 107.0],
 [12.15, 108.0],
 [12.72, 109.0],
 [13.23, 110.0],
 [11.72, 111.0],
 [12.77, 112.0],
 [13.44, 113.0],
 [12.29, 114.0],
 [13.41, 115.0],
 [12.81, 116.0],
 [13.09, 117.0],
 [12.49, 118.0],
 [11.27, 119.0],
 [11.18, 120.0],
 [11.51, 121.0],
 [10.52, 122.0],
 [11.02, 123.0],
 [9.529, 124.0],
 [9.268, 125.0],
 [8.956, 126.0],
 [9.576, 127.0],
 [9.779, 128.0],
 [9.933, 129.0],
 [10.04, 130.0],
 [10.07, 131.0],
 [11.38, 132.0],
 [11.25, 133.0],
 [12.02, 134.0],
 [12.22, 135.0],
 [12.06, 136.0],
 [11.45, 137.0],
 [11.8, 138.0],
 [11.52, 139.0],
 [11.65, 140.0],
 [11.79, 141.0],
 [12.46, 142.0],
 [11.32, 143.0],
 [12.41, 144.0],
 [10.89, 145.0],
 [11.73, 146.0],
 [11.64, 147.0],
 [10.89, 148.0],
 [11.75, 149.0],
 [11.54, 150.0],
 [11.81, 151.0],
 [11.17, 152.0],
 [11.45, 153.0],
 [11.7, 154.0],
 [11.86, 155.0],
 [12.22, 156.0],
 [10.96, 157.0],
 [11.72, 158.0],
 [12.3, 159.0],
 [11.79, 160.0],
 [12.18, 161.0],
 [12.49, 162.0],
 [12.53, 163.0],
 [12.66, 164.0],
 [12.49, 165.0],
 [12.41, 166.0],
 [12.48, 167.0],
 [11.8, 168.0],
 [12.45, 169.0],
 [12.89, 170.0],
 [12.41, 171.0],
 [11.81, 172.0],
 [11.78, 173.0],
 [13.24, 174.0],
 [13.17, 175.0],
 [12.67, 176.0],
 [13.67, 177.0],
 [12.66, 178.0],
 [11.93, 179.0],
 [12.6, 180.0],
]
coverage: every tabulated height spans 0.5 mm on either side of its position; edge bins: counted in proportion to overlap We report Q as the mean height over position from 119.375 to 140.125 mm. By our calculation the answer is 10.8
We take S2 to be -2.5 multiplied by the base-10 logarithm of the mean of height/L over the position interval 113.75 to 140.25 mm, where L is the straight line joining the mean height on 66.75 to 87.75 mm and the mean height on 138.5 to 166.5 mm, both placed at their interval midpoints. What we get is 0.14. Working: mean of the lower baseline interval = 14.5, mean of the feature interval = 11.2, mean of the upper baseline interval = 11.8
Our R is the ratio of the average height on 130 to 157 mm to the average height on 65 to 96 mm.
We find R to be 0.80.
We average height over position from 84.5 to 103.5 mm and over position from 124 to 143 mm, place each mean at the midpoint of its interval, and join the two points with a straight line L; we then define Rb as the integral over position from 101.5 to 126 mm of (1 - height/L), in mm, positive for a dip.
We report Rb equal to 1.1 mm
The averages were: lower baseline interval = 14.4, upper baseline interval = 10.9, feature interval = 12.1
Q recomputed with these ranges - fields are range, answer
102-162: 11.7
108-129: 11.5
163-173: 12.4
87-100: 14.5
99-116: 13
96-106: 13.7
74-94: 14.7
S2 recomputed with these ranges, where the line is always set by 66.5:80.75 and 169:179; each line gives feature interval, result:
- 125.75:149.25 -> 0.18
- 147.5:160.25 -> 0.12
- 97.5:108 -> 0.03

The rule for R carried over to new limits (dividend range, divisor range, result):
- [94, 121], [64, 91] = 0.90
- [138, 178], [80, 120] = 0.88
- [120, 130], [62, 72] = 0.71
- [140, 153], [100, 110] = 0.89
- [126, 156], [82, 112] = 0.81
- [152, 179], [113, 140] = 1.09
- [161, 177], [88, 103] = 0.88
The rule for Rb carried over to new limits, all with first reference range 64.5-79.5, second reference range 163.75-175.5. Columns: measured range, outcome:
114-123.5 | 1.0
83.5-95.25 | -1.0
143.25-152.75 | 0.9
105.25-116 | 0.6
